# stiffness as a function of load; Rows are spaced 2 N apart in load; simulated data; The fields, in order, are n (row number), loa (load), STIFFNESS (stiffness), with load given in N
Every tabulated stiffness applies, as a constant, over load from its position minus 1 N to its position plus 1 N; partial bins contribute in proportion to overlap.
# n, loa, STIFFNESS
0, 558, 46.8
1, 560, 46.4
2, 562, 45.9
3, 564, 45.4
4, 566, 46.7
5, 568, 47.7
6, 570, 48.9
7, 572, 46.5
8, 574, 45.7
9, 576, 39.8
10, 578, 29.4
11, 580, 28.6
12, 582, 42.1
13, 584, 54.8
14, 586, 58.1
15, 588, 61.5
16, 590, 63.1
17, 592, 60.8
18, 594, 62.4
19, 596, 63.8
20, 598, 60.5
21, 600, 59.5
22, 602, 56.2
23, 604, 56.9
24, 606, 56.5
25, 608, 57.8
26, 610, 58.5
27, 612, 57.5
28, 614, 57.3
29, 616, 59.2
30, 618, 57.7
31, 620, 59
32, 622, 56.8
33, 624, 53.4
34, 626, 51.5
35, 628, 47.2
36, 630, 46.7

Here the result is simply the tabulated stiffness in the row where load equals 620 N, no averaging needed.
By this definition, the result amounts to 59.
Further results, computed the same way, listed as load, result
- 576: 39.8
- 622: 56.8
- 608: 57.8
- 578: 29.4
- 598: 60.5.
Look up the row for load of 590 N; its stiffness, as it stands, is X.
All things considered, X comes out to 63.1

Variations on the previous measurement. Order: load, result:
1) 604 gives 56.9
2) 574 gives 45.7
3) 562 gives 45.9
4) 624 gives 53.4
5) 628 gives 47.2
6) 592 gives 60.8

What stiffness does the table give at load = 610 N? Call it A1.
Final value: 58.5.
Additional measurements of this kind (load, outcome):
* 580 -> 28.6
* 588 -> 61.5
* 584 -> 54.8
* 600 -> 59.5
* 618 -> 57.7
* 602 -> 56.2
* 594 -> 62.4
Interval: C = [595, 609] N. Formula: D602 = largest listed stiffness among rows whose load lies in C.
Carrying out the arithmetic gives 63.8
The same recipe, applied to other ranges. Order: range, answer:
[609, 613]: 58.5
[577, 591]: 63.1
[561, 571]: 48.9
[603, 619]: 59.2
